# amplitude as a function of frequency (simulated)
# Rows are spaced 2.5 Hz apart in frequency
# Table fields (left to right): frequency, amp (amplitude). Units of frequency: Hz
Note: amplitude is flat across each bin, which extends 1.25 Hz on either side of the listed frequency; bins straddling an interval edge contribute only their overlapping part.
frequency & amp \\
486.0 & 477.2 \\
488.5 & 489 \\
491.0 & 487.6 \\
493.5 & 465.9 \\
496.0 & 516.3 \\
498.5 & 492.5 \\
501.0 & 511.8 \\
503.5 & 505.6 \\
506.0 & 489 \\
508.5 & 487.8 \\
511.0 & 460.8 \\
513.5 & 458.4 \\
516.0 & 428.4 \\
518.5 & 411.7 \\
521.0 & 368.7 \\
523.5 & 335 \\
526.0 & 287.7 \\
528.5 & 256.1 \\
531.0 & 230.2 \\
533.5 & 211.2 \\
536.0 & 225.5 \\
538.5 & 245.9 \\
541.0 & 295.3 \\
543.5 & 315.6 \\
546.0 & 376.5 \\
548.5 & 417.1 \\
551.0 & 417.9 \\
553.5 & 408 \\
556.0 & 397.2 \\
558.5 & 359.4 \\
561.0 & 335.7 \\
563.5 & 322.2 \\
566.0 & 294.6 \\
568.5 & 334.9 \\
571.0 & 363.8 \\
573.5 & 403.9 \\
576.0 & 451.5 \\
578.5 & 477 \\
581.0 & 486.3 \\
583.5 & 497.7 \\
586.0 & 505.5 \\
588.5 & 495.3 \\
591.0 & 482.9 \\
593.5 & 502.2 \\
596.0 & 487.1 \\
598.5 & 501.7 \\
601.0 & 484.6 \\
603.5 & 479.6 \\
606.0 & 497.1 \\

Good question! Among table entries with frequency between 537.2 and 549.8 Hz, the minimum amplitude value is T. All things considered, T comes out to 245.9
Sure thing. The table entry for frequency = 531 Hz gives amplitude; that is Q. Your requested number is 230.2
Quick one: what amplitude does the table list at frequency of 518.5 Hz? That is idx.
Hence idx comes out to 411.7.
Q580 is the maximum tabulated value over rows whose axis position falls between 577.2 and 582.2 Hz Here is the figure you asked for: 486.3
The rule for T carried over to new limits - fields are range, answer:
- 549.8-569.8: 294.6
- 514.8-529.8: 256.1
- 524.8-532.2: 230.2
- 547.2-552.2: 417.1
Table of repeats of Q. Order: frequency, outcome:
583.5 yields 497.7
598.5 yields 501.7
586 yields 505.5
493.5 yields 465.9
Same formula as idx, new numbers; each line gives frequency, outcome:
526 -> 287.7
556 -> 397.2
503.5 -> 505.6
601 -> 484.6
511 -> 460.8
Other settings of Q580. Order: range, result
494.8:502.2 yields 516.3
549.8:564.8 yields 417.9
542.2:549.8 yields 417.1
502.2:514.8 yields 505.6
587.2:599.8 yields 502.2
